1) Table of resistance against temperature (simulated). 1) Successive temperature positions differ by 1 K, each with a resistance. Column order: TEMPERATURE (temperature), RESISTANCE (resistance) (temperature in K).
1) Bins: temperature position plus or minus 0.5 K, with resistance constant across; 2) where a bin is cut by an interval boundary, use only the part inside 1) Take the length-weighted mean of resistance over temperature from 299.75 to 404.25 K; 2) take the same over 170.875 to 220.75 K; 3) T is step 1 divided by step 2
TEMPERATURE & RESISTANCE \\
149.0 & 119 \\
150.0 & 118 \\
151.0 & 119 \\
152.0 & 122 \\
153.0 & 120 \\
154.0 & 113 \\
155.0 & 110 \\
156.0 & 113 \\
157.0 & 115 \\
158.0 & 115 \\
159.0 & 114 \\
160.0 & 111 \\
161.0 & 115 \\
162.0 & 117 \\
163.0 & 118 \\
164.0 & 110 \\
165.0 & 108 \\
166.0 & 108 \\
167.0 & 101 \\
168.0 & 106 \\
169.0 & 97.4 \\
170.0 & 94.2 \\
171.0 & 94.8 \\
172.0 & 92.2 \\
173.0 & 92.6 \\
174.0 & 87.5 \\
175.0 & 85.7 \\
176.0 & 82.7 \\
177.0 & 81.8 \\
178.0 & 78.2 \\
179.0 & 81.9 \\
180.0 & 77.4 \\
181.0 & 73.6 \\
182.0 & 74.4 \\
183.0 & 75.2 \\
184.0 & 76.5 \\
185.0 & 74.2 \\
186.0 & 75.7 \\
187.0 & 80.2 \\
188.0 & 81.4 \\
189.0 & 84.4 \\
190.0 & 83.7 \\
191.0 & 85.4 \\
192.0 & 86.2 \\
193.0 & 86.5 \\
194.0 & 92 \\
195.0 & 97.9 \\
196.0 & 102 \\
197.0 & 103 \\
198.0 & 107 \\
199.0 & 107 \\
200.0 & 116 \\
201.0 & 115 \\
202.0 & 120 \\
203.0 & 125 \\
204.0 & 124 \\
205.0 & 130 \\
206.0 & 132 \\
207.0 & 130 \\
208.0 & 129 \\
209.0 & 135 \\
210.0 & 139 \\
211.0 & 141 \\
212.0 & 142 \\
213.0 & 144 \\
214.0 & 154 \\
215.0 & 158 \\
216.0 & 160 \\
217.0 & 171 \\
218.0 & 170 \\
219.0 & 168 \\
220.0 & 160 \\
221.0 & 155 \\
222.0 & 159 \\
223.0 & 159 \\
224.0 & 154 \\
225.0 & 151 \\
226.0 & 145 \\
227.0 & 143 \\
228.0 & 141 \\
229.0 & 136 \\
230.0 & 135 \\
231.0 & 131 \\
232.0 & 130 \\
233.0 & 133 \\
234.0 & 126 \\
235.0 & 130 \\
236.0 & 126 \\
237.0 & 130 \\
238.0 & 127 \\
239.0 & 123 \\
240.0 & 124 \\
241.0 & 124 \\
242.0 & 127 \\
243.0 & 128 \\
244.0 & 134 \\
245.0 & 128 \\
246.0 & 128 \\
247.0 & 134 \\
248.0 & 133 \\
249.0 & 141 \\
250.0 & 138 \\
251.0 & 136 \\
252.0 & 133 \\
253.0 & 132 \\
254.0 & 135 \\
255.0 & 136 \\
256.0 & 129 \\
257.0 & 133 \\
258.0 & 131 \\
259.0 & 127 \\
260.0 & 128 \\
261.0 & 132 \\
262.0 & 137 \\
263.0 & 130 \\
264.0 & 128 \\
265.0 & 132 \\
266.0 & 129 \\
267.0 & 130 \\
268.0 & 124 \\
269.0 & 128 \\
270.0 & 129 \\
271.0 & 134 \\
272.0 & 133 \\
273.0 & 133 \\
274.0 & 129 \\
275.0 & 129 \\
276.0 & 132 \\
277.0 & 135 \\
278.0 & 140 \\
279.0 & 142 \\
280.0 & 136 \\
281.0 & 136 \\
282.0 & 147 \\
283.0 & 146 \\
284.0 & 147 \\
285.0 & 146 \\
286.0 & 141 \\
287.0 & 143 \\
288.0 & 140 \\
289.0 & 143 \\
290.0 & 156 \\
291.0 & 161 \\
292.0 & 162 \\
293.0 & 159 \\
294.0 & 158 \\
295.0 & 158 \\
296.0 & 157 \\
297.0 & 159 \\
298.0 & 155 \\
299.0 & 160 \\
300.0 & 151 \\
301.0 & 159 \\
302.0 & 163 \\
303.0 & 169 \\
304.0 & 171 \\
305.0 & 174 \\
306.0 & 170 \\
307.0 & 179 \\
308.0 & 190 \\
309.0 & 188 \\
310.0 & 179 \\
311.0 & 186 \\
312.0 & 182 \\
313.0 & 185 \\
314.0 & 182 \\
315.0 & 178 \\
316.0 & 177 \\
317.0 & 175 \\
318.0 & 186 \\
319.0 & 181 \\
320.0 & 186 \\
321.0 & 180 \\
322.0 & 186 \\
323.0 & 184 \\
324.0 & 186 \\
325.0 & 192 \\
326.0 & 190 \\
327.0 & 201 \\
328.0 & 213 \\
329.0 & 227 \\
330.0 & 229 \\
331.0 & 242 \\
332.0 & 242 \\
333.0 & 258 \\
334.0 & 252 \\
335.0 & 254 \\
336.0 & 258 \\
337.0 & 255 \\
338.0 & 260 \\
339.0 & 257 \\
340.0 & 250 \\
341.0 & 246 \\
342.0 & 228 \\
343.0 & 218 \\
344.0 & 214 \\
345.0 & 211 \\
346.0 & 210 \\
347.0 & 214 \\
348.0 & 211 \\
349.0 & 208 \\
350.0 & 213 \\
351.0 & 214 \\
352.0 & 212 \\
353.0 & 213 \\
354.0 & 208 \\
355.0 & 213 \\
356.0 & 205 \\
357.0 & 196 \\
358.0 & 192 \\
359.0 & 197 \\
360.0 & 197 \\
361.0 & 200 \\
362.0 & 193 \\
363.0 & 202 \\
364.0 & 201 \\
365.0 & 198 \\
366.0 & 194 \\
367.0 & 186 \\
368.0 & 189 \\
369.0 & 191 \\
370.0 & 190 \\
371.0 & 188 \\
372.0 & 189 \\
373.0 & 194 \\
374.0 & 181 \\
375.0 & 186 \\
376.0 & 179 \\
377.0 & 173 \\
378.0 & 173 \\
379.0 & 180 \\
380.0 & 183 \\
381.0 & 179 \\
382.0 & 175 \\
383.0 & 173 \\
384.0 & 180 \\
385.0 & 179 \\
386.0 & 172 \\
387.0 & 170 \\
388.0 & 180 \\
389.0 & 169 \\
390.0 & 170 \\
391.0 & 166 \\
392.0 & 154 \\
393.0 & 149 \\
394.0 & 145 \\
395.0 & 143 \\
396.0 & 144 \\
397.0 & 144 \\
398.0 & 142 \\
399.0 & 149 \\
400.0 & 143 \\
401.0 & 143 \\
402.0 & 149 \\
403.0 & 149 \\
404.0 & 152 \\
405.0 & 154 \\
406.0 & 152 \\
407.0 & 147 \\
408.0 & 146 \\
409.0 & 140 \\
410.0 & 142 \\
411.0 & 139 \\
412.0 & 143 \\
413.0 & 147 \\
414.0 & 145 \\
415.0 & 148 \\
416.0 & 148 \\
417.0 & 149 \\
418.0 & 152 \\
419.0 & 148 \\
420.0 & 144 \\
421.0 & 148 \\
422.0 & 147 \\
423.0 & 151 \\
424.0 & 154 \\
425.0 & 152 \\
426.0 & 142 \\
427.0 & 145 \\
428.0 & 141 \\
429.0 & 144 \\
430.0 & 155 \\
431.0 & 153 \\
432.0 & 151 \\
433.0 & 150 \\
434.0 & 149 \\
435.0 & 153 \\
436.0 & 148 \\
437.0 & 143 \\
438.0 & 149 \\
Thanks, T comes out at 1.74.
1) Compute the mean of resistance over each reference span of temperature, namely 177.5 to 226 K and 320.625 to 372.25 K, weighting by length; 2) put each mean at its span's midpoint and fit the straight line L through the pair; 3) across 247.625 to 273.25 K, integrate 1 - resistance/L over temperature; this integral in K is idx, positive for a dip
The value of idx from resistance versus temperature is 3.94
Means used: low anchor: 117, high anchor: 213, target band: 132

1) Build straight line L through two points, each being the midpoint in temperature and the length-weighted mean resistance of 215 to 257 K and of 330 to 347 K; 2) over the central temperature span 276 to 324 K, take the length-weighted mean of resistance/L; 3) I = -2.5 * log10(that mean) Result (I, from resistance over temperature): 0.23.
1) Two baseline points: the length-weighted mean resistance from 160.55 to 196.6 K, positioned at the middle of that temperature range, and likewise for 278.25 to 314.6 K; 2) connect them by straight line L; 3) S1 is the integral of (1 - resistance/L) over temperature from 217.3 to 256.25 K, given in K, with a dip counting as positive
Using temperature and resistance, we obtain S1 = -4.3 K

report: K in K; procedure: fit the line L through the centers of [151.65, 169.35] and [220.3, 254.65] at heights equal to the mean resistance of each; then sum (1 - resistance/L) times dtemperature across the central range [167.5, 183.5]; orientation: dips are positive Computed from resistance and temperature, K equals 4.2 K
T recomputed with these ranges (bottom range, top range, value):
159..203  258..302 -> 1.50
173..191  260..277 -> 1.63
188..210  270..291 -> 1.28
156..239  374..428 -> 1.35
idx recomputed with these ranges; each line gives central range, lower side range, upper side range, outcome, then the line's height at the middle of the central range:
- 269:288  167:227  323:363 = 3.9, 173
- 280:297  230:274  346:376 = 0.4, 153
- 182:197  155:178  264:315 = 3.6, 112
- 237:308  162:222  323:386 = 7.6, 158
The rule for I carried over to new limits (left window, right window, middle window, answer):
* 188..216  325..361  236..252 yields 0.144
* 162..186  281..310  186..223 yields -0.145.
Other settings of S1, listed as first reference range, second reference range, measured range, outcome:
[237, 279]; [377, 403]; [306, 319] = -3.4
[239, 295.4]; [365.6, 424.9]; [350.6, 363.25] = -4.0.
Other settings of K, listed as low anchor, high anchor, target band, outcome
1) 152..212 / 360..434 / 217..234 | -4.98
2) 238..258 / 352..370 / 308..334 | -3.33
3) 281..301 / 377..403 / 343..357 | -4.70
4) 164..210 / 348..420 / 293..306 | -1.93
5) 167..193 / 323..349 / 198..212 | -2.43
